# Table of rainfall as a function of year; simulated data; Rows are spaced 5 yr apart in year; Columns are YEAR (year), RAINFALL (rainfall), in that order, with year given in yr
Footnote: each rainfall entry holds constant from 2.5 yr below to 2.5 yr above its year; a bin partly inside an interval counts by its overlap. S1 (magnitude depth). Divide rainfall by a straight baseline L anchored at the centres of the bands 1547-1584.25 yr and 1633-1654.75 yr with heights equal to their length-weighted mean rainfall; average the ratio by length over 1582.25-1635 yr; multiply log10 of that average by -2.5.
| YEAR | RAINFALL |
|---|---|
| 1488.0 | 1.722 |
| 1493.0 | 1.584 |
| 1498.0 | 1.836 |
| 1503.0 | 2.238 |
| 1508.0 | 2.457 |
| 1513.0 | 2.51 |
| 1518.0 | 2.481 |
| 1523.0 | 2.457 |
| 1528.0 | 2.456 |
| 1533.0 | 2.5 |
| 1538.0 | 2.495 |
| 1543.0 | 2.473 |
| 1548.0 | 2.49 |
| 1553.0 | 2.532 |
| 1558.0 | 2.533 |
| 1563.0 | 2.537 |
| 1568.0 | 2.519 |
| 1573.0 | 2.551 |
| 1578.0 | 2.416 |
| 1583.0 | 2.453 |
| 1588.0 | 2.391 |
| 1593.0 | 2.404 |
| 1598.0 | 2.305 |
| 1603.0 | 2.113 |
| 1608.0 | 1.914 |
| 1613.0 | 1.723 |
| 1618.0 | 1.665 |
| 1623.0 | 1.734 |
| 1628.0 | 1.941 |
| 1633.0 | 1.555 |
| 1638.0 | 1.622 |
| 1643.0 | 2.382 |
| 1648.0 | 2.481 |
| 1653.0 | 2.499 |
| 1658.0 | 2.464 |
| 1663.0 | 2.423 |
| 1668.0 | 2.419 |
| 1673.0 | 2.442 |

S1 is 0.16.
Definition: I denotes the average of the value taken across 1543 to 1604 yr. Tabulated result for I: 2.45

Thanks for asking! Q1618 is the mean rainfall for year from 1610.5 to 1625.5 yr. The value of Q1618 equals 1.71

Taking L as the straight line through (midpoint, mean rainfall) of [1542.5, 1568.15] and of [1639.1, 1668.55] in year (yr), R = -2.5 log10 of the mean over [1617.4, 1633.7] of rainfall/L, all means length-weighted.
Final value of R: 0.36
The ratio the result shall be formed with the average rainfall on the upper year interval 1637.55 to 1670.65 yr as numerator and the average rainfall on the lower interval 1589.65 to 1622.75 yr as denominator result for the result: 1.18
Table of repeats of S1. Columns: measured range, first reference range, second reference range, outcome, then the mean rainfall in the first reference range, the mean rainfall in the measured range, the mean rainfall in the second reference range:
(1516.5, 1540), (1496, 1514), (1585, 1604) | -0.10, 2.25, 2.48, 2.32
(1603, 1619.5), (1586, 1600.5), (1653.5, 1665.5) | 0.29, 2.37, 1.83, 2.45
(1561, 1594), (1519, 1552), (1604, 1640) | -0.16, 2.48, 2.47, 1.75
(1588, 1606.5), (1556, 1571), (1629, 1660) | 0.05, 2.53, 2.27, 2.15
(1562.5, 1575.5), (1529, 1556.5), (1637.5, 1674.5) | -0.03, 2.5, 2.54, 2.38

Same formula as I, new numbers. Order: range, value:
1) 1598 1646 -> 1.88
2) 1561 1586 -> 2.49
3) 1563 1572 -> 2.53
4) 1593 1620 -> 1.99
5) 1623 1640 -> 1.71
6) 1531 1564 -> 2.51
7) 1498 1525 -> 2.37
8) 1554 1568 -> 2.53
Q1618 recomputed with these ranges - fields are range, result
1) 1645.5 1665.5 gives 2.47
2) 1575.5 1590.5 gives 2.42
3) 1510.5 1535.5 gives 2.48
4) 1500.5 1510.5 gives 2.35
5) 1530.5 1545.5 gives 2.49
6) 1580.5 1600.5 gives 2.39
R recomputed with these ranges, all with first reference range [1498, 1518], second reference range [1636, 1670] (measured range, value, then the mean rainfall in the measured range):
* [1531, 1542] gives -0.07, 2.49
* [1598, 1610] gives 0.13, 2.08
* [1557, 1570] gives -0.09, 2.53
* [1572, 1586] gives -0.06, 2.46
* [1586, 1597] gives -0.02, 2.39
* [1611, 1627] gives 0.33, 1.73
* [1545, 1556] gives -0.08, 2.51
